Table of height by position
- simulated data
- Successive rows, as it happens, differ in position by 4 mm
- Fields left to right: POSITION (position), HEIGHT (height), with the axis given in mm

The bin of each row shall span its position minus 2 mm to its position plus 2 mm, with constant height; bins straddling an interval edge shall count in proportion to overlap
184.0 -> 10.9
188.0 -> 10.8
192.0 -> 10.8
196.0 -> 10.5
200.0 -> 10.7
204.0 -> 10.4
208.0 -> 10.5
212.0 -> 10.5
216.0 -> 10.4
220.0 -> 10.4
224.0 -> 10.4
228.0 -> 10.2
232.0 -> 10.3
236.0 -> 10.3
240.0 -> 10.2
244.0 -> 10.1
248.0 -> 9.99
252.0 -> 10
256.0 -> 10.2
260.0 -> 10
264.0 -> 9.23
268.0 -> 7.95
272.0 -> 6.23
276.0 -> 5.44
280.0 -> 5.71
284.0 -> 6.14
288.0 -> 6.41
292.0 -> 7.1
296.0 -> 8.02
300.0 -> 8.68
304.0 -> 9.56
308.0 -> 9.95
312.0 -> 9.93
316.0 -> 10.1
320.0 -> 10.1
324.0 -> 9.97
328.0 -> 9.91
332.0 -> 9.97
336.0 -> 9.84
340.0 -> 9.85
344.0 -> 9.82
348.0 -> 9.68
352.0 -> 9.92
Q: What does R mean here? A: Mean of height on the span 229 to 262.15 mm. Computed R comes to 10.1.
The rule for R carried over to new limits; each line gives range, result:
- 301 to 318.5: 9.82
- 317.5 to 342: 9.94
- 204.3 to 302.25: 8.96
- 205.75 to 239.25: 10.4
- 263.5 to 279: 6.92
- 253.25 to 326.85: 8.41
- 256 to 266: 9.73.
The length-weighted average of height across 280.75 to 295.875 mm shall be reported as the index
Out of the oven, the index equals 6.66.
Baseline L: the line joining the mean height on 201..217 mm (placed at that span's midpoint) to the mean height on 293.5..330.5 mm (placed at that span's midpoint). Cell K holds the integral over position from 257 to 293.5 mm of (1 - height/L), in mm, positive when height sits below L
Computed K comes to 9.9 mm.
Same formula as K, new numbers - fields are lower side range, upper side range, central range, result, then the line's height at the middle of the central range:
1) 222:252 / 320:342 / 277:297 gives 7.0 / 10.1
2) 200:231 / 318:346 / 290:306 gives 2.7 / 10.1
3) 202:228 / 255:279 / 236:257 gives -2.8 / 8.94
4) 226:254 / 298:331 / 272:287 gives 6.2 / 9.96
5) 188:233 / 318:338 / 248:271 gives 2.0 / 10.3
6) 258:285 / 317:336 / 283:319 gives 1.0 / 8.73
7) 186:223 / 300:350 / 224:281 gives 6.6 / 10.3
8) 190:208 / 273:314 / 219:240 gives -1.4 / 9.64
